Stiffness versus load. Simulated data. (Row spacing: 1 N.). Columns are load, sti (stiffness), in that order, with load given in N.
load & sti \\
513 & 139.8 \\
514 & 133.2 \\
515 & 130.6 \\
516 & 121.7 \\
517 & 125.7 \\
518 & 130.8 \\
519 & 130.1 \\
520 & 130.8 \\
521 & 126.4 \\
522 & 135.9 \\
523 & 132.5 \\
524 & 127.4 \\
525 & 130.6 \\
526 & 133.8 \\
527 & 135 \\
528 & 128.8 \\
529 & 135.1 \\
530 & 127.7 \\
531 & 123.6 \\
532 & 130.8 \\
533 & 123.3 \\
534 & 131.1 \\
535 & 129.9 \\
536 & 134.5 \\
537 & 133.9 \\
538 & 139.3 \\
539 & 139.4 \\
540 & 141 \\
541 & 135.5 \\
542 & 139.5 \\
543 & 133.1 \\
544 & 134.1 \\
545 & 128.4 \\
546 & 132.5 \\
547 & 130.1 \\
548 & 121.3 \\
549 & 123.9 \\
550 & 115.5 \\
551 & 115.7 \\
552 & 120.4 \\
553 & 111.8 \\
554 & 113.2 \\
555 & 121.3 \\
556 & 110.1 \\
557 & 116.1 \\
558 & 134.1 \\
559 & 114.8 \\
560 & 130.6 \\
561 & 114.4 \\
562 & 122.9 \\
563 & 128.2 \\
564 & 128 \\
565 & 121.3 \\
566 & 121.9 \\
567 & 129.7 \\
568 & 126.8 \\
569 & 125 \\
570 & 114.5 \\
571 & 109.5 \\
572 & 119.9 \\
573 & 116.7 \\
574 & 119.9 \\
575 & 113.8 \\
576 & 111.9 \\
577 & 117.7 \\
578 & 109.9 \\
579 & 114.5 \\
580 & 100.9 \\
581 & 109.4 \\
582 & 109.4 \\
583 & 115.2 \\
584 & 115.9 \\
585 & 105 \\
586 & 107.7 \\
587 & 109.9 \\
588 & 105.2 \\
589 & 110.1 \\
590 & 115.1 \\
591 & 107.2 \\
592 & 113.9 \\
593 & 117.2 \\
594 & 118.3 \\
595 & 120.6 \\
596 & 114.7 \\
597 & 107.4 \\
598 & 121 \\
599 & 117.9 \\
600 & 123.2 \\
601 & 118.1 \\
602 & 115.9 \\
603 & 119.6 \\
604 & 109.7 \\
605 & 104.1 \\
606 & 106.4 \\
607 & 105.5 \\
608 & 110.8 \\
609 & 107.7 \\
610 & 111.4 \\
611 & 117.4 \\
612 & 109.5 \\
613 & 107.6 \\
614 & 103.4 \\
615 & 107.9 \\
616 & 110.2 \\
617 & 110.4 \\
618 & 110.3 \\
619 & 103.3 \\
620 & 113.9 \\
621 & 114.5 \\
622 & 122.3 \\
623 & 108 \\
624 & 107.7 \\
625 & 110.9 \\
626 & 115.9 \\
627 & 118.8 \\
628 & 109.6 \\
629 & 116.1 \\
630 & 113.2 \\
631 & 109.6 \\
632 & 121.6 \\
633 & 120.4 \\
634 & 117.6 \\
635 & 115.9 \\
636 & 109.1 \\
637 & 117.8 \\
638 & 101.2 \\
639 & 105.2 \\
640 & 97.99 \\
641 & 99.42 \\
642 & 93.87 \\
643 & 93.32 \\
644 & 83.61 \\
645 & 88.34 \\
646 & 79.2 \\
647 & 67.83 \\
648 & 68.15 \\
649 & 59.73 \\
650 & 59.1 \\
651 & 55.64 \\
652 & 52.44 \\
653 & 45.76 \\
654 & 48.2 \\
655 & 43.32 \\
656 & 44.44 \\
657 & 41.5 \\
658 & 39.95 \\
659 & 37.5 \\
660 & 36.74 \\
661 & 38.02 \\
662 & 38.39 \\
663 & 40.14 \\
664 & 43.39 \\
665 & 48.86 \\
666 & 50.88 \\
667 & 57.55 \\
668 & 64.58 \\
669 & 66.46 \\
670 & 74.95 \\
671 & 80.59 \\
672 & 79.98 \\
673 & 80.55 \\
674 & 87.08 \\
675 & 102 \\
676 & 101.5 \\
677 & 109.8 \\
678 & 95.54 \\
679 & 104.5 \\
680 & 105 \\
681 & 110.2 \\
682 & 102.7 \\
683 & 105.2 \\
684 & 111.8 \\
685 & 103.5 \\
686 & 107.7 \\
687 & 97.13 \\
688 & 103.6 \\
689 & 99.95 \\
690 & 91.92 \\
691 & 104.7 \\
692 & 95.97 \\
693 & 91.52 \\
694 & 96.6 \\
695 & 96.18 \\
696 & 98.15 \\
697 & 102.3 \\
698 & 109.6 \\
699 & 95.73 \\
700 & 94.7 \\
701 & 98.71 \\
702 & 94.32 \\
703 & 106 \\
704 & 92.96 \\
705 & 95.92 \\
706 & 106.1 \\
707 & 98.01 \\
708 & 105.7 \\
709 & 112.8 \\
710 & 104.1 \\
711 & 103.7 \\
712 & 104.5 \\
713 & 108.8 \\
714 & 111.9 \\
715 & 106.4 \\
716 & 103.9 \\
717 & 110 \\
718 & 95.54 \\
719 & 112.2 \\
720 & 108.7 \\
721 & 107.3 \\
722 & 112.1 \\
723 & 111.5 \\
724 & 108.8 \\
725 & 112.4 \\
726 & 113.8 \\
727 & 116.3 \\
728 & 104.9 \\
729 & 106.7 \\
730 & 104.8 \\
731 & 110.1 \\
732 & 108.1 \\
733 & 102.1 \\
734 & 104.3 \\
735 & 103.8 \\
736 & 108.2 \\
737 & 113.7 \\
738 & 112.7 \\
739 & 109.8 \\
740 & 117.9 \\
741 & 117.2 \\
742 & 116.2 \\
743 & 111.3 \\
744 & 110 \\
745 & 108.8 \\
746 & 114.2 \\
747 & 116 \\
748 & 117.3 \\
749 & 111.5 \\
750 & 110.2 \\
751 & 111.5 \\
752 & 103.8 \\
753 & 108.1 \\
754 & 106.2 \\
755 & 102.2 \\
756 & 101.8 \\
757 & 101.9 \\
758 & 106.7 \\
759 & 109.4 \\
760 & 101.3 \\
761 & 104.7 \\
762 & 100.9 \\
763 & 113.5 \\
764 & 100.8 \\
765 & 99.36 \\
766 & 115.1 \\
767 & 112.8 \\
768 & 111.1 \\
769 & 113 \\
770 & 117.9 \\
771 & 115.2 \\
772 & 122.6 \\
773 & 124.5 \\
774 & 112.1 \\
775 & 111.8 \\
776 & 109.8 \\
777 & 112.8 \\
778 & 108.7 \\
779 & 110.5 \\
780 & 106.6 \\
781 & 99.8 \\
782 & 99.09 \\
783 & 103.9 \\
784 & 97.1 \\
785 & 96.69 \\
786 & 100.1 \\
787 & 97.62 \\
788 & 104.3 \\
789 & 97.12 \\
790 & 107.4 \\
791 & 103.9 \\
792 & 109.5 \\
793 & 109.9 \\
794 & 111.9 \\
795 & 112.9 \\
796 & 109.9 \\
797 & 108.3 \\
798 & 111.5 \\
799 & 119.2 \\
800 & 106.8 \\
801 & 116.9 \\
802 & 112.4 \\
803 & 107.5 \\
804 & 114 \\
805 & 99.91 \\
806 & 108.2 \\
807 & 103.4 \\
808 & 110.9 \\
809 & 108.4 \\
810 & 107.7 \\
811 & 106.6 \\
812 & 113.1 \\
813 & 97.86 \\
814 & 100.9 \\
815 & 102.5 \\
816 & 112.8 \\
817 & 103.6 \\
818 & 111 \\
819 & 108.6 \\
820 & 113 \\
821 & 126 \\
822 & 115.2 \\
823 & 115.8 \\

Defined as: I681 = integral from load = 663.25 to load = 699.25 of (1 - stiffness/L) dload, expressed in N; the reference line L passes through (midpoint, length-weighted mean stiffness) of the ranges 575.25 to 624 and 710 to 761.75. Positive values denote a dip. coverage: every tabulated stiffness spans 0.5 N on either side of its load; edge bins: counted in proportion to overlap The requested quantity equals 6.29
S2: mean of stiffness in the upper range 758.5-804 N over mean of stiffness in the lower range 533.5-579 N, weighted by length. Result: 0.87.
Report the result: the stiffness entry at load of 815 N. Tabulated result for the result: 102.5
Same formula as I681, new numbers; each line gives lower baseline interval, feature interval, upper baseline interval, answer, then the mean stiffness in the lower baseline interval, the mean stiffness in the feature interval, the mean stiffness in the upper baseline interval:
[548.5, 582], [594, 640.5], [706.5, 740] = 1.0 N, 118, 112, 108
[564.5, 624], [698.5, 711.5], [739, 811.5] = 1.2 N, 113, 101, 109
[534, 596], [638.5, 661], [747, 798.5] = 9.9 N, 120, 64.9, 108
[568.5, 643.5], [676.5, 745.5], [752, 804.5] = 2.6 N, 112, 105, 108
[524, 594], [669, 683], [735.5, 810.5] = 2.5 N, 122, 94.3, 109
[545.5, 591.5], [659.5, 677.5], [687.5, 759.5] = 7.1 N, 117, 66.7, 106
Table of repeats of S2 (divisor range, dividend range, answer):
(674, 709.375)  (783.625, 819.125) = 1.06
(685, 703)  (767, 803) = 1.10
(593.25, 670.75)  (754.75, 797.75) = 1.17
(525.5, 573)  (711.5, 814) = 0.86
